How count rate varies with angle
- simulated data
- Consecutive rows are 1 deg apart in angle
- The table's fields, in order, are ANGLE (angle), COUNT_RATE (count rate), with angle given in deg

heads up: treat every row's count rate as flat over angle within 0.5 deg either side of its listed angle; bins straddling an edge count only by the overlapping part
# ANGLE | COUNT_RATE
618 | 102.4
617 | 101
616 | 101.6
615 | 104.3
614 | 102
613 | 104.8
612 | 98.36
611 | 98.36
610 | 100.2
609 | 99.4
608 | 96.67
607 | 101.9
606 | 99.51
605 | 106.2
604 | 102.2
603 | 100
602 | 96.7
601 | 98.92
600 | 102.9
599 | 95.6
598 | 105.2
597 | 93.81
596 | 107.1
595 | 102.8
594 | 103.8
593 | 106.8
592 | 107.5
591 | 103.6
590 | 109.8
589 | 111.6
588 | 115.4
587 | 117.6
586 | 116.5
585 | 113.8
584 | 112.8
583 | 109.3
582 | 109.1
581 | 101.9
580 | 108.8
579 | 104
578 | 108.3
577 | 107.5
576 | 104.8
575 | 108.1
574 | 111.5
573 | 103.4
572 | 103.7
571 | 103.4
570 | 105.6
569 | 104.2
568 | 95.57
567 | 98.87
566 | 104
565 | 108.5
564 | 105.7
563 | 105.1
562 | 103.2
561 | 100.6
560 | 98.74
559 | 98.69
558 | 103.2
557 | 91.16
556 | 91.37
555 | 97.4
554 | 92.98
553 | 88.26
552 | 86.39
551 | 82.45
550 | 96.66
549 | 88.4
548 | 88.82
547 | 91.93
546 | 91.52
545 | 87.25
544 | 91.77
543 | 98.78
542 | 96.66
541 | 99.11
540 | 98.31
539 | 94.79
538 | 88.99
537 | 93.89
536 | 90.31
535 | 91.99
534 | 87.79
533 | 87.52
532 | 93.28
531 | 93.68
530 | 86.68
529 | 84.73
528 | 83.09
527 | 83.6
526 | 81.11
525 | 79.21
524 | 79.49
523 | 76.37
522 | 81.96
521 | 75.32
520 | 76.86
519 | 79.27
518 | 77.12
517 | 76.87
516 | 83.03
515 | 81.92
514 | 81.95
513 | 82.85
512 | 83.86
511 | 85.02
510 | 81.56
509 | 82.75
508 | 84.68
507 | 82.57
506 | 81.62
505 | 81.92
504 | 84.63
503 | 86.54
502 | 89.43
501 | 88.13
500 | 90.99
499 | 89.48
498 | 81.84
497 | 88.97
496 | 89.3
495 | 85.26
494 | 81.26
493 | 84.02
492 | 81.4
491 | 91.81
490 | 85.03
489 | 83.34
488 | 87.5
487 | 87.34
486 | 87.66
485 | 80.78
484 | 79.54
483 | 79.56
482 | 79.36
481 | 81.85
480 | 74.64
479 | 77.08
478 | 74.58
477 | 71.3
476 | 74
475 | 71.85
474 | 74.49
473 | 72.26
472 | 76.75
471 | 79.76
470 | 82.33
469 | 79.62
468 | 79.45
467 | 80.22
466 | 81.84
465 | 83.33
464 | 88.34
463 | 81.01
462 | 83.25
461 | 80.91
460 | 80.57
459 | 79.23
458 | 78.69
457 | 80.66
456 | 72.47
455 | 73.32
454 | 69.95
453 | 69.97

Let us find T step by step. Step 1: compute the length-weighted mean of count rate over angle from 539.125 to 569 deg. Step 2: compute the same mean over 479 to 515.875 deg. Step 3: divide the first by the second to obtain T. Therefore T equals 1.1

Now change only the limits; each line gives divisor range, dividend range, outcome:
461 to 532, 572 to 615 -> 1.28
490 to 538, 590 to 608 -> 1.21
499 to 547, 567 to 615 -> 1.22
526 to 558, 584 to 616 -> 1.14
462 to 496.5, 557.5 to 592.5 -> 1.32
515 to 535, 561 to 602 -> 1.28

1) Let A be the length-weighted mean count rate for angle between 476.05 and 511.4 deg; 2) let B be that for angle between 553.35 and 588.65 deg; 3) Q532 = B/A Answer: 1.26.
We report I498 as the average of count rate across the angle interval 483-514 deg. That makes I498 84.9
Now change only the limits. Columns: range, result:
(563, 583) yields 105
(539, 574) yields 97.3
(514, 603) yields 96.6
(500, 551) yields 86.3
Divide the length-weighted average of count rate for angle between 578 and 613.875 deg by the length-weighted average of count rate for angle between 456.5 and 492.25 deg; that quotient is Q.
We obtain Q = 1.30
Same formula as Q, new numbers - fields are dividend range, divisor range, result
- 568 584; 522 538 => 1.23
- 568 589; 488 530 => 1.30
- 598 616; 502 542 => 1.18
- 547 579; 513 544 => 1.16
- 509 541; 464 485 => 1.09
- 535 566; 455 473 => 1.19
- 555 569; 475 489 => 1.26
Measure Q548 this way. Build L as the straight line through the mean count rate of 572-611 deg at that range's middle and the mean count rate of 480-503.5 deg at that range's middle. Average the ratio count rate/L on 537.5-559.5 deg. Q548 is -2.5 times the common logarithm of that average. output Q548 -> 0.04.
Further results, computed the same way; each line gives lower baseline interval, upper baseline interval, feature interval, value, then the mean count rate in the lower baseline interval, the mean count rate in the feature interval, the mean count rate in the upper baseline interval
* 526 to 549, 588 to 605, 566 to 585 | -0.07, 90.8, 106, 103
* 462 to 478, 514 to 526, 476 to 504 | -0.06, 78.5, 83.5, 79.1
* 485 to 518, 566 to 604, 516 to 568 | 0.05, 84.7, 90.8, 106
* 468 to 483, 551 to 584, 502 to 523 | 0.06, 76.6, 81.7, 102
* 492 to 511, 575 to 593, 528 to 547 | 0.05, 85.2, 91.8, 109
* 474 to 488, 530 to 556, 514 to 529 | 0.10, 78.6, 79.9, 91.8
